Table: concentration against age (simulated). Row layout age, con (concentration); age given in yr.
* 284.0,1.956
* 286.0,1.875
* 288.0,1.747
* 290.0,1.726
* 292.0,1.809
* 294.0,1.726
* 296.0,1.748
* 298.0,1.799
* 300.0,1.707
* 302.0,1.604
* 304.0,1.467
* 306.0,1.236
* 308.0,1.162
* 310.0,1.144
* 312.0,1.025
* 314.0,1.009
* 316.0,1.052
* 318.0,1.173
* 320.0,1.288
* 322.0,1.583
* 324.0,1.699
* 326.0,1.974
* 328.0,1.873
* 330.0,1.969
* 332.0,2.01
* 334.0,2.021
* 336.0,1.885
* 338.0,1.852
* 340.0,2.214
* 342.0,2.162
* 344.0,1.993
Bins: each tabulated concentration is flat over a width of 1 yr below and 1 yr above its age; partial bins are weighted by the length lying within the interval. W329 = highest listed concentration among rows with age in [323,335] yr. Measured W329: 2.021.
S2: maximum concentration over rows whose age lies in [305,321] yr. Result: 1.288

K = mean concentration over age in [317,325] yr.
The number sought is 1.44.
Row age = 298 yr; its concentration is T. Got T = 1.799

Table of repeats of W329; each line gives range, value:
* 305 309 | 1.236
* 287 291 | 1.747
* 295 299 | 1.799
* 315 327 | 1.974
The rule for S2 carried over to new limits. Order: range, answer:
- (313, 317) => 1.052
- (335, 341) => 2.214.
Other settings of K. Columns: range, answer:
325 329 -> 1.92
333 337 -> 1.95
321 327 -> 1.75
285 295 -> 1.78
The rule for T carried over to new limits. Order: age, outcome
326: 1.974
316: 1.052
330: 1.969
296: 1.748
